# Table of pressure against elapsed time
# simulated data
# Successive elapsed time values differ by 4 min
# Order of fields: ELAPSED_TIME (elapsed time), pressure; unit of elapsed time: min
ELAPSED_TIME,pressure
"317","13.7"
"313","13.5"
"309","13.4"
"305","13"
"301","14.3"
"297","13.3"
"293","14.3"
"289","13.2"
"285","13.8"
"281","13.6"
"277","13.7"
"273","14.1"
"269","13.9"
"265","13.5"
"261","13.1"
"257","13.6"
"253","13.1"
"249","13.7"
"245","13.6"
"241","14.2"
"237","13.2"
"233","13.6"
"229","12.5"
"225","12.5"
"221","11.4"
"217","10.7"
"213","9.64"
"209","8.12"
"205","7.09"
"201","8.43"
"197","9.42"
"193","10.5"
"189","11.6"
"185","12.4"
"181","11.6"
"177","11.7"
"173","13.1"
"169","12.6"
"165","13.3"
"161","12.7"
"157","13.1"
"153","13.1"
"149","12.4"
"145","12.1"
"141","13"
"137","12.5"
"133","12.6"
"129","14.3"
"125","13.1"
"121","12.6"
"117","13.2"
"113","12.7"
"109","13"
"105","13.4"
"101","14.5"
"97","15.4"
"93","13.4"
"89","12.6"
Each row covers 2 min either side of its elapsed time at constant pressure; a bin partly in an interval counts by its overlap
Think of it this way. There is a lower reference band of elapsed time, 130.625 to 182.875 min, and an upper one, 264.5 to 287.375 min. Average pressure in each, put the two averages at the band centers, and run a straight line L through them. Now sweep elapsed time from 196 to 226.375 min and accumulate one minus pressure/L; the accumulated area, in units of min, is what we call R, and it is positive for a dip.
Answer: 8.2 min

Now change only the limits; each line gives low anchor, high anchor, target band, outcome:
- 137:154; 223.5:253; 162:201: 3.7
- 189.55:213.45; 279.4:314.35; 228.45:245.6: -4.5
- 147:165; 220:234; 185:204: 3.9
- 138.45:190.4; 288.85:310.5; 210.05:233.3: 2.8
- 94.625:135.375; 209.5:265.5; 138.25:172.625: 1.0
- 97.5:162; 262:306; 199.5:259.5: 7.8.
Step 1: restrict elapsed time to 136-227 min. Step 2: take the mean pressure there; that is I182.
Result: 11.4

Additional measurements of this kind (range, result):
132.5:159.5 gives 12.7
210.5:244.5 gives 12.2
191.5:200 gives 9.75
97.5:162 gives 13.1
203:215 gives 8.28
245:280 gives 13.6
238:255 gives 13.6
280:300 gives 13.7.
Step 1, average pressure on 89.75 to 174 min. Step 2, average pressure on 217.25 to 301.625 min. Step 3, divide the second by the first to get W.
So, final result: 1.02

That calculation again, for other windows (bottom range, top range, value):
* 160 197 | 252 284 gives 1.13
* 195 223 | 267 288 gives 1.49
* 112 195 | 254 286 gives 1.08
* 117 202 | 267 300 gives 1.12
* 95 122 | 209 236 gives 0.85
